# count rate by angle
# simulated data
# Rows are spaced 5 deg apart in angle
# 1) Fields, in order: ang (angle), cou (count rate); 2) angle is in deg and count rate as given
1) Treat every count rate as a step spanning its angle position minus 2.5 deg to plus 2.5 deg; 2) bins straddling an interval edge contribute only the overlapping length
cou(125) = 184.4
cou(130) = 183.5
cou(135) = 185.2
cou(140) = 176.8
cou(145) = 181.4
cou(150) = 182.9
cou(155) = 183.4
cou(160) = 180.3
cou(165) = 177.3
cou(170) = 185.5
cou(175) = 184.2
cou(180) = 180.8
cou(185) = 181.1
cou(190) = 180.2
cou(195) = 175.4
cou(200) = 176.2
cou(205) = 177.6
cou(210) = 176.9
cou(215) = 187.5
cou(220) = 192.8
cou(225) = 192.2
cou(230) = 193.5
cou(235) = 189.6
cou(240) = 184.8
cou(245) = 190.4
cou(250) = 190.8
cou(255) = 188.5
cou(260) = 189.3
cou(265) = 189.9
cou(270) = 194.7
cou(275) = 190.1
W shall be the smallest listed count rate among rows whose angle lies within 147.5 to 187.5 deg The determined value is 177.3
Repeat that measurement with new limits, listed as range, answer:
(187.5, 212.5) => 175.4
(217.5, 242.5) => 184.8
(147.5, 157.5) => 182.9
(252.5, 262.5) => 188.5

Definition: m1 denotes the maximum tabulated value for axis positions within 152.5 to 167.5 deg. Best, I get 183.4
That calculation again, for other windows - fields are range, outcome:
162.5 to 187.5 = 185.5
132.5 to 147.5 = 185.2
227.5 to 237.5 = 193.5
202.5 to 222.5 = 192.8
